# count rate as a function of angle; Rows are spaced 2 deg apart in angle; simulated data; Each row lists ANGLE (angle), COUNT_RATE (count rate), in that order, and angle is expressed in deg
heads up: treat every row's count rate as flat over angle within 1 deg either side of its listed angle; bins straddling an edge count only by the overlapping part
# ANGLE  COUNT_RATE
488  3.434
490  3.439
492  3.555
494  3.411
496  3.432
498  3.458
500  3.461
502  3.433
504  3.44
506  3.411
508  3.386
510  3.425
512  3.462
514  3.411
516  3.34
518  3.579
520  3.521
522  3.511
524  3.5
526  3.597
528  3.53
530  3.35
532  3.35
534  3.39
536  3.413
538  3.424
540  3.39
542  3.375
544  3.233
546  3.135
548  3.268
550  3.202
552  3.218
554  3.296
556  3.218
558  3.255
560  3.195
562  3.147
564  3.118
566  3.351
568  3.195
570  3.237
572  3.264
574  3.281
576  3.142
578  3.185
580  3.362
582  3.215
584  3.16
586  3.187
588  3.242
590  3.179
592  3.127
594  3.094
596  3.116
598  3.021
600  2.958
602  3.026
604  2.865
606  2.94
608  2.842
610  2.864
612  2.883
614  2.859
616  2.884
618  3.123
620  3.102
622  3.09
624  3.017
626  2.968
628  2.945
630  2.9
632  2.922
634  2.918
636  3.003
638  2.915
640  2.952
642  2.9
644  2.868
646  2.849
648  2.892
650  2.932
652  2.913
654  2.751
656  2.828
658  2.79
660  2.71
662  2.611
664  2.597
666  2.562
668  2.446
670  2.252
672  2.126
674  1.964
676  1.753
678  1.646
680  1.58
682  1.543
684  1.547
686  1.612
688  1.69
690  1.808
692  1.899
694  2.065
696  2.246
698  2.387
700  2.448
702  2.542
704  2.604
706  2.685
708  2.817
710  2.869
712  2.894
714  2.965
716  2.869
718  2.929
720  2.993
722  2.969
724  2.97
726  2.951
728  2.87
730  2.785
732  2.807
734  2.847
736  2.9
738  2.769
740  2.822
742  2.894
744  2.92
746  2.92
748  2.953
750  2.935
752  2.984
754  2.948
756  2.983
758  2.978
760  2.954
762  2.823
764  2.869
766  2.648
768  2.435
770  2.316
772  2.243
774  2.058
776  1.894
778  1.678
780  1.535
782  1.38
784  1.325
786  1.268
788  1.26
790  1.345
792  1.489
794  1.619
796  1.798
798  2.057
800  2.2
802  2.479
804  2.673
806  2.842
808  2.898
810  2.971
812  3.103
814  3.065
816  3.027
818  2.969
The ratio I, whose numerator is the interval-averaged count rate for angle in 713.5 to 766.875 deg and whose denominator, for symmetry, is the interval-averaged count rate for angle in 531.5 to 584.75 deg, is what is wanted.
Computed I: 0.89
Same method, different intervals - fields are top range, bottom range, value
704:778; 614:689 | 1.08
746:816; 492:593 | 0.70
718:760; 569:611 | 0.94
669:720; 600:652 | 0.76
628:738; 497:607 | 0.78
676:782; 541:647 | 0.81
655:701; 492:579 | 0.64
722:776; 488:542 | 0.81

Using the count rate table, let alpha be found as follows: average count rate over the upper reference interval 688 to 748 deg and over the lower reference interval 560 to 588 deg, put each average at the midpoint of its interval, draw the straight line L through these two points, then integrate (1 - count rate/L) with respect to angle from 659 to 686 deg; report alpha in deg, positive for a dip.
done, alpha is 7.3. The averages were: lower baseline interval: 3.22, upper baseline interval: 2.69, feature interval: 2.08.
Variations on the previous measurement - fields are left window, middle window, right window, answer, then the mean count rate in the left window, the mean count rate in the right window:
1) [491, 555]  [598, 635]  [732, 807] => 0.7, 3.4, 2.36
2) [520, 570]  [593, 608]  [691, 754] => 0.7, 3.32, 2.76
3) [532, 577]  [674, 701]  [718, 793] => 8.6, 3.26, 2.48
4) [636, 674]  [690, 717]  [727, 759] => 2.7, 2.7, 2.89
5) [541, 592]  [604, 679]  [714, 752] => 8.2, 3.22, 2.9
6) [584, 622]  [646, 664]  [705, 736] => 1.0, 3.02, 2.88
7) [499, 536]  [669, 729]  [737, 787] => 7.8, 3.45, 2.46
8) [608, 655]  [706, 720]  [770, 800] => -3.8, 2.93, 1.68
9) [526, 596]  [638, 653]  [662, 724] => -1.4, 3.26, 2.33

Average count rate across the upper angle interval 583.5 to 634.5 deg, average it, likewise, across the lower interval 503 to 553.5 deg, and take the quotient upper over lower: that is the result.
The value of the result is 0.89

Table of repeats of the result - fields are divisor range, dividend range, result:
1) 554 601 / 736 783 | 0.81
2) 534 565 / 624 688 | 0.77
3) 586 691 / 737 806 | 0.86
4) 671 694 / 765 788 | 1.06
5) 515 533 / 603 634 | 0.85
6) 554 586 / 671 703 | 0.60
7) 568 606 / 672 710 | 0.66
